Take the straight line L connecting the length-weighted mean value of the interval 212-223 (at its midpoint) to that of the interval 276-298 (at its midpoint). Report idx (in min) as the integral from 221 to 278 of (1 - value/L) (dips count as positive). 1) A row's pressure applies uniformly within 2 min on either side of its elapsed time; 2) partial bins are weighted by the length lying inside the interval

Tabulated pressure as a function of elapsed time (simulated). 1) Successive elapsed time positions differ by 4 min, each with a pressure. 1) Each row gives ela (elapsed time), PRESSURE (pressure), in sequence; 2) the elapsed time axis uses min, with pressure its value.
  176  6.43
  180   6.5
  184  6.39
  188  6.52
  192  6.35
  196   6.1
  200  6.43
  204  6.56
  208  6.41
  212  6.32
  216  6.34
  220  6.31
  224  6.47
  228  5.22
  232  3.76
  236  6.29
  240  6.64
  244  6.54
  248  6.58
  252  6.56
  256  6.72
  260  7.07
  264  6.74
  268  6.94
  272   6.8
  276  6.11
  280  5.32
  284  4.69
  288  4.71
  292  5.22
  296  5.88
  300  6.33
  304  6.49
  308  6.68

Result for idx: -4.98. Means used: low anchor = 6.34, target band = 6.32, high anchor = 5.25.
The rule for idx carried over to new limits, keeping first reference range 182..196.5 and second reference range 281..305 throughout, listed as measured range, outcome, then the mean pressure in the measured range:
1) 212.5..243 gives 0.7 min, 5.91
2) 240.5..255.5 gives -1.8 min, 6.58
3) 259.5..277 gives -3.1 min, 6.74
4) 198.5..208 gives -0.4 min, 6.48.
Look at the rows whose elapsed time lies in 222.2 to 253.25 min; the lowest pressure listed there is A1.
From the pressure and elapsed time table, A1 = 3.76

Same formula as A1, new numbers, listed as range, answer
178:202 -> 6.1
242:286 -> 4.69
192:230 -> 5.22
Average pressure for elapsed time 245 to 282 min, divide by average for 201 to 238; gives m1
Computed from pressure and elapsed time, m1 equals 1.09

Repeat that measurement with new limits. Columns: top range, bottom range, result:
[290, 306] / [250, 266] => 0.88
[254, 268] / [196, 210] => 1.07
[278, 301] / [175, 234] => 0.87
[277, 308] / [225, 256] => 0.93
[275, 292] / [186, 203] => 0.81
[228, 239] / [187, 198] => 0.83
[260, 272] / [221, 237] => 1.26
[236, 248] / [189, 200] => 1.04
